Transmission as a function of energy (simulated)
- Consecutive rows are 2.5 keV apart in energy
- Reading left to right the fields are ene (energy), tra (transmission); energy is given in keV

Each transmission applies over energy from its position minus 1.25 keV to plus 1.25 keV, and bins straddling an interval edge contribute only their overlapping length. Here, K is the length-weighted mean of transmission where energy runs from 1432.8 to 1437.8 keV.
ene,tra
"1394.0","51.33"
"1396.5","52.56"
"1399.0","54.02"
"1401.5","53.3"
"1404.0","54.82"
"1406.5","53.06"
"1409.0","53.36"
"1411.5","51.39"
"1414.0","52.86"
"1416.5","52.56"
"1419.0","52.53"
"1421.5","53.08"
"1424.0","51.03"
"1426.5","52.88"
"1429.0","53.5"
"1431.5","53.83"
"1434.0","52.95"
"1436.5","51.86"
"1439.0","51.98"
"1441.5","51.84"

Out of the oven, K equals 52.4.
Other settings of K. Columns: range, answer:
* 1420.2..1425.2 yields 52.1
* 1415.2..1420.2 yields 52.5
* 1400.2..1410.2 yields 53.6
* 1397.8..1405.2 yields 54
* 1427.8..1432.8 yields 53.7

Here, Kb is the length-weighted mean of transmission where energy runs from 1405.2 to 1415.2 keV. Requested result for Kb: 52.7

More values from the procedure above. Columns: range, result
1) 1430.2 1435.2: 53.4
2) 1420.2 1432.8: 52.9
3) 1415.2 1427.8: 52.4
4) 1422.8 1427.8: 52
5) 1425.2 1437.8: 53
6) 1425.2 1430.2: 53.2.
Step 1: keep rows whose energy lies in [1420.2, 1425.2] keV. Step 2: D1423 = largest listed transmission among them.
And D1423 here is 53.08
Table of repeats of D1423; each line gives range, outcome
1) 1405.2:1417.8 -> 53.36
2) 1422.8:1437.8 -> 53.83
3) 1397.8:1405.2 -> 54.82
